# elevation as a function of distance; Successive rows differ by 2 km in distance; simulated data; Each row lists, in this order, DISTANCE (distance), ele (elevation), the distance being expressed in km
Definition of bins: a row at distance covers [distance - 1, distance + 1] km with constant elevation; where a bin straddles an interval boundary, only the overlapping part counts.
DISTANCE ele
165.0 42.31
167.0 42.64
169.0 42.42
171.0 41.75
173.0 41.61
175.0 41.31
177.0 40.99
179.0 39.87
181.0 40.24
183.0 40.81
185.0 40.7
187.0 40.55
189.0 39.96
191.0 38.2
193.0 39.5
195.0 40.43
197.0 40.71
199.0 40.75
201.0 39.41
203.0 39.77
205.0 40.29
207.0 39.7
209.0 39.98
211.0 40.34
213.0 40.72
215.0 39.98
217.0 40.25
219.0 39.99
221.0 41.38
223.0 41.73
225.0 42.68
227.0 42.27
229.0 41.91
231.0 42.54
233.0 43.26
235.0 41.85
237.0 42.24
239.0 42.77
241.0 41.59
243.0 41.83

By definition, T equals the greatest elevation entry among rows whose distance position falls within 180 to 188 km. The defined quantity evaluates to 40.81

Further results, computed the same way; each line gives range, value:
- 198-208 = 40.75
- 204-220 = 40.72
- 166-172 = 42.64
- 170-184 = 41.75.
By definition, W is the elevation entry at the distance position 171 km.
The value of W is 41.75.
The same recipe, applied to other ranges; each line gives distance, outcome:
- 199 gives 40.75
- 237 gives 42.24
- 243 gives 41.83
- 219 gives 39.99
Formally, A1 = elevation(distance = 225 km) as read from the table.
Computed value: 42.68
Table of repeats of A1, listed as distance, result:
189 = 39.96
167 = 42.64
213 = 40.72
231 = 42.54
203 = 39.77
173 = 41.61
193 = 39.5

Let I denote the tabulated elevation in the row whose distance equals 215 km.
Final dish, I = 39.98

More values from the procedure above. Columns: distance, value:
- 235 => 41.85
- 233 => 43.26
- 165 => 42.31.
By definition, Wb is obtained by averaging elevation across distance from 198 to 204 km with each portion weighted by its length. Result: 40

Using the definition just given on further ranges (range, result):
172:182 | 40.8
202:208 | 39.9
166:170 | 42.5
